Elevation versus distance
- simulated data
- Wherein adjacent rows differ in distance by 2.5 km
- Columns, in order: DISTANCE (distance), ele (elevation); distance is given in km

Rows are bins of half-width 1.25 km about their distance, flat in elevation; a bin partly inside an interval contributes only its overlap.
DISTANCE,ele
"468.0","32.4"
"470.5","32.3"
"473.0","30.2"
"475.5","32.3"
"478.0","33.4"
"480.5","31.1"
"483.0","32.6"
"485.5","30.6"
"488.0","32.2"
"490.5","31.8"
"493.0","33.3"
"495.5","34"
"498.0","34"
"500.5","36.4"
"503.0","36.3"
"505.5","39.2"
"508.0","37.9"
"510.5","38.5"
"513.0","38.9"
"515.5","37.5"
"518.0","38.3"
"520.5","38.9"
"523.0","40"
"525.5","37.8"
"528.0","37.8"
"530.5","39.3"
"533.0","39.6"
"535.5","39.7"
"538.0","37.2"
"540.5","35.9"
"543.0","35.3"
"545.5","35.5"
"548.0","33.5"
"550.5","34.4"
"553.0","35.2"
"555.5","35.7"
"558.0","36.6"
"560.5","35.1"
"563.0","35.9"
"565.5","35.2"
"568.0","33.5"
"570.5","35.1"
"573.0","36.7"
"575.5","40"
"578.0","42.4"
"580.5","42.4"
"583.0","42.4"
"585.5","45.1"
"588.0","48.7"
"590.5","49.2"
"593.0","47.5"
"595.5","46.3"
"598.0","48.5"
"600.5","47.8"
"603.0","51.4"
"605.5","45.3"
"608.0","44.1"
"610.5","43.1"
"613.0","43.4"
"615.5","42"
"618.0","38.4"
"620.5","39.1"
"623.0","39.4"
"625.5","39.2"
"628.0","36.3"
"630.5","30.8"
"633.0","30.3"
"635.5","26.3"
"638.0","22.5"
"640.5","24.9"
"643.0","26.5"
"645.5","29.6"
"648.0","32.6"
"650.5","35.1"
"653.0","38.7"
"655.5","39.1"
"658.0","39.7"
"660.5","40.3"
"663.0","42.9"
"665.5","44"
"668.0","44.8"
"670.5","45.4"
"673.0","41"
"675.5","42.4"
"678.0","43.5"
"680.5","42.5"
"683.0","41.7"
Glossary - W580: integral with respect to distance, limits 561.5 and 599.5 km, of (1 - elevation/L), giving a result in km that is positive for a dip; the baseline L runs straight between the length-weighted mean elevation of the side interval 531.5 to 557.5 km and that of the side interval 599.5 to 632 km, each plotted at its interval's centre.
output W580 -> -2.9 km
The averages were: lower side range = 36.2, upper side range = 41.4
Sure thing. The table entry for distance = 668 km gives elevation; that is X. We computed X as 44.8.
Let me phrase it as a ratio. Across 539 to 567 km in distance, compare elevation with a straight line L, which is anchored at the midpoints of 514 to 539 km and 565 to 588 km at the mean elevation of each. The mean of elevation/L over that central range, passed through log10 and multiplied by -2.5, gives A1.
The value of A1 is 0.12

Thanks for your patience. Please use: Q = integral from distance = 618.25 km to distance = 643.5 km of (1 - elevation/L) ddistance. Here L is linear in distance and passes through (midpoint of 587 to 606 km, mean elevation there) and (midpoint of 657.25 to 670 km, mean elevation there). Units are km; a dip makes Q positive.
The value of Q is 7.5 km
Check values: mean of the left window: 48.2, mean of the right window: 42.6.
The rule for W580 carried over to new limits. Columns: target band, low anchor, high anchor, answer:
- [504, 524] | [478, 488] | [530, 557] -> -2.61 km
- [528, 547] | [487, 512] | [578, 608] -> 1.15 km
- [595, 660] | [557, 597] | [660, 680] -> 6.76 km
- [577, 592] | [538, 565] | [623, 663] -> -4.54 km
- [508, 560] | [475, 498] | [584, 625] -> 0.08 km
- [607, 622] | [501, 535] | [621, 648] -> -4.37 km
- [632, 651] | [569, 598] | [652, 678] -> 6.35 km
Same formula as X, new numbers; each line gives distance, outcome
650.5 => 35.1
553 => 35.2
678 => 43.5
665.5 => 44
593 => 47.5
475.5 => 32.3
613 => 43.4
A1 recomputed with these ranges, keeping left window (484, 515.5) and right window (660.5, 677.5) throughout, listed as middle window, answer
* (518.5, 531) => -0.06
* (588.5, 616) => -0.16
